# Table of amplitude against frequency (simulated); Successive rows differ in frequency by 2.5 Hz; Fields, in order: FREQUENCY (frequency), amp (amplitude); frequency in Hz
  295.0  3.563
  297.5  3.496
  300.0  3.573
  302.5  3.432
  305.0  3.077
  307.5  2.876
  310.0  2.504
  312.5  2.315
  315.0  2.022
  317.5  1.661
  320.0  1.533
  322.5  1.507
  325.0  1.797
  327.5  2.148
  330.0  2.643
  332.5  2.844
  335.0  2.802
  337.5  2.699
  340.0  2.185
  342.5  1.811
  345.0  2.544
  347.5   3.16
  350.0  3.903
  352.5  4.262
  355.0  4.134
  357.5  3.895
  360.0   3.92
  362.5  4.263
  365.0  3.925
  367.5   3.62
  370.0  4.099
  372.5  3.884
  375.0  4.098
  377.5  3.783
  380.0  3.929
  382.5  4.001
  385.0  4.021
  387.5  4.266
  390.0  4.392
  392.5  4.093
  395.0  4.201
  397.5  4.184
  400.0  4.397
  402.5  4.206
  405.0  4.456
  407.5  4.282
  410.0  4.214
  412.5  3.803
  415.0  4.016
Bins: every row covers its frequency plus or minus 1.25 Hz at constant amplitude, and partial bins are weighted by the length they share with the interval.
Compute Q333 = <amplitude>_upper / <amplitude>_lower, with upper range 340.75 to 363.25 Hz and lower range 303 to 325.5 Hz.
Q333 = 1.59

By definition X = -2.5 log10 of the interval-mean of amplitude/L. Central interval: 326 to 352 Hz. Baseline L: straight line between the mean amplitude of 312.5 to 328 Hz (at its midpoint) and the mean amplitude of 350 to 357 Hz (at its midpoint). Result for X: 0.14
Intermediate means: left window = 1.8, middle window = 2.71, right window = 4.11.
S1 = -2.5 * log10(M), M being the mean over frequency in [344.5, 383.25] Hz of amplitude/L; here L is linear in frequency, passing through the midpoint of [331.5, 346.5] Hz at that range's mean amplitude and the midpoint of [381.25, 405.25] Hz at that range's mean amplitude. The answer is -0.19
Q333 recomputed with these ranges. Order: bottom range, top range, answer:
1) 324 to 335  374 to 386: 1.64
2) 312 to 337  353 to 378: 1.86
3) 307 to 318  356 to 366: 1.76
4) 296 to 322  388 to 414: 1.61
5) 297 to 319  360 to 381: 1.44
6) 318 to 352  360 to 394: 1.64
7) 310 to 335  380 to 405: 1.99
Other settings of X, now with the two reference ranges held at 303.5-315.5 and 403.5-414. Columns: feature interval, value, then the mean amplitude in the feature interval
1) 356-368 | -0.149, 3.95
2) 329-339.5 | 0.111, 2.71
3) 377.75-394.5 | -0.075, 4.1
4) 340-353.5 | 0.066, 3.03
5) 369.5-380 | -0.088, 3.95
